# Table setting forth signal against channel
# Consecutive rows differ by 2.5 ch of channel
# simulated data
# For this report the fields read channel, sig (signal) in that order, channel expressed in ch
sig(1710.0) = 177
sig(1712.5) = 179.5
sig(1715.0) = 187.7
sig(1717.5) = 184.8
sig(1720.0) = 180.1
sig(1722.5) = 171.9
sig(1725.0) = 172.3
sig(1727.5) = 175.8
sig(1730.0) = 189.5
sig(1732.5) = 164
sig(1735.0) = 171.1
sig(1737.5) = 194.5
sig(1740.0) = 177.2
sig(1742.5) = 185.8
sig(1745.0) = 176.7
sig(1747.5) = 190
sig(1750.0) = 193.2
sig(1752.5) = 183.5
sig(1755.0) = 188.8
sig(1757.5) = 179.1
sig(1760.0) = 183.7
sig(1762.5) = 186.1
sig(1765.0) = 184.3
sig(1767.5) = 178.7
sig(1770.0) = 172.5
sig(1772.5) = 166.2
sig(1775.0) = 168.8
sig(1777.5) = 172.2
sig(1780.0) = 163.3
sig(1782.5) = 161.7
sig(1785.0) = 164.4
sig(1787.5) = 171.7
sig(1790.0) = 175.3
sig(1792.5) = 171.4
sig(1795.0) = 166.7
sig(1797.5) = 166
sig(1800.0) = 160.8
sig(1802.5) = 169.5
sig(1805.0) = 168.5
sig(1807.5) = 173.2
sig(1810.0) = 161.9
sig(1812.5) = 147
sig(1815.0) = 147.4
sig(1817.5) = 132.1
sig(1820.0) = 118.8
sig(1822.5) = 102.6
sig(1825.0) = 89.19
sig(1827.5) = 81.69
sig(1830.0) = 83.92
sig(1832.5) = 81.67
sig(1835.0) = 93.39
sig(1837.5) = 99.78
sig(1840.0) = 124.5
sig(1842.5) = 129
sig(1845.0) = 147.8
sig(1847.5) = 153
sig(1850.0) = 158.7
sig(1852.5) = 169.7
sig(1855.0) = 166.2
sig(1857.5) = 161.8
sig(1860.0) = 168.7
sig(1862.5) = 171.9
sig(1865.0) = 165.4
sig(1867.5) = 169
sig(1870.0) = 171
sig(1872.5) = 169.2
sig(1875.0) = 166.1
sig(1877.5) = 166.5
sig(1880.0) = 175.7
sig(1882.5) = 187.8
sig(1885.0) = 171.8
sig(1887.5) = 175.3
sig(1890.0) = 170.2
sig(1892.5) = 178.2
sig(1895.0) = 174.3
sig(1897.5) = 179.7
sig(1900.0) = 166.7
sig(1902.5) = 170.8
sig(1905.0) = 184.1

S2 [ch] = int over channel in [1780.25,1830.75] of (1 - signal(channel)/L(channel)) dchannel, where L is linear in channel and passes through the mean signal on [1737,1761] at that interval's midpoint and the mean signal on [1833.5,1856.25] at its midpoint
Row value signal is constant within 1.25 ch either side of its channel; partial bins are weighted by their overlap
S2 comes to 3.60 ch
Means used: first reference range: 185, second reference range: 137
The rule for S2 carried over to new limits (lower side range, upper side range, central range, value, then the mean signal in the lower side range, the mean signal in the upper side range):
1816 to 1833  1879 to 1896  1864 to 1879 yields -1.1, 100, 176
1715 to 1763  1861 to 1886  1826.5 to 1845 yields 7.6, 182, 171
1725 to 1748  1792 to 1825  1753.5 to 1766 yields -1.0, 180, 150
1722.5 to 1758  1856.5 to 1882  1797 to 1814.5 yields 1.2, 181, 169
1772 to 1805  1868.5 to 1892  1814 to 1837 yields 9.1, 168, 173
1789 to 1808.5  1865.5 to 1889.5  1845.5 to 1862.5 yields 0.8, 169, 172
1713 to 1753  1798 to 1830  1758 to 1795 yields -3.7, 181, 136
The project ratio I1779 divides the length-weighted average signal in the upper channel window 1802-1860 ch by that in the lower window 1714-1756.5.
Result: 0.7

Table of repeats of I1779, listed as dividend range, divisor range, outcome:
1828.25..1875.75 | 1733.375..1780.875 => 0.80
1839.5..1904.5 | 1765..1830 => 1.09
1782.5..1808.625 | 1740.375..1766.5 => 0.91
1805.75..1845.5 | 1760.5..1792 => 0.69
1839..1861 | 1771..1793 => 0.91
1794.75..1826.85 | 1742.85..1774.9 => 0.80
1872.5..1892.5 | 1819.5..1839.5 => 1.84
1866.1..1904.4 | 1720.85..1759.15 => 0.96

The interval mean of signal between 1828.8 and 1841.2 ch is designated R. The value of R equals 96.6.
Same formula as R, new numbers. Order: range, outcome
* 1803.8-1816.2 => 160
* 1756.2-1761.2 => 181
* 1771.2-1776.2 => 168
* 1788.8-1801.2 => 168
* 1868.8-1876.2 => 169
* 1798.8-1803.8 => 165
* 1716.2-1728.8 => 177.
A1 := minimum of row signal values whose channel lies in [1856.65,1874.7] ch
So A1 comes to 161.8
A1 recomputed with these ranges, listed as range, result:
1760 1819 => 132.1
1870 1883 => 166.1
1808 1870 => 81.67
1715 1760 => 164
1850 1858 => 158.7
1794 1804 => 160.8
